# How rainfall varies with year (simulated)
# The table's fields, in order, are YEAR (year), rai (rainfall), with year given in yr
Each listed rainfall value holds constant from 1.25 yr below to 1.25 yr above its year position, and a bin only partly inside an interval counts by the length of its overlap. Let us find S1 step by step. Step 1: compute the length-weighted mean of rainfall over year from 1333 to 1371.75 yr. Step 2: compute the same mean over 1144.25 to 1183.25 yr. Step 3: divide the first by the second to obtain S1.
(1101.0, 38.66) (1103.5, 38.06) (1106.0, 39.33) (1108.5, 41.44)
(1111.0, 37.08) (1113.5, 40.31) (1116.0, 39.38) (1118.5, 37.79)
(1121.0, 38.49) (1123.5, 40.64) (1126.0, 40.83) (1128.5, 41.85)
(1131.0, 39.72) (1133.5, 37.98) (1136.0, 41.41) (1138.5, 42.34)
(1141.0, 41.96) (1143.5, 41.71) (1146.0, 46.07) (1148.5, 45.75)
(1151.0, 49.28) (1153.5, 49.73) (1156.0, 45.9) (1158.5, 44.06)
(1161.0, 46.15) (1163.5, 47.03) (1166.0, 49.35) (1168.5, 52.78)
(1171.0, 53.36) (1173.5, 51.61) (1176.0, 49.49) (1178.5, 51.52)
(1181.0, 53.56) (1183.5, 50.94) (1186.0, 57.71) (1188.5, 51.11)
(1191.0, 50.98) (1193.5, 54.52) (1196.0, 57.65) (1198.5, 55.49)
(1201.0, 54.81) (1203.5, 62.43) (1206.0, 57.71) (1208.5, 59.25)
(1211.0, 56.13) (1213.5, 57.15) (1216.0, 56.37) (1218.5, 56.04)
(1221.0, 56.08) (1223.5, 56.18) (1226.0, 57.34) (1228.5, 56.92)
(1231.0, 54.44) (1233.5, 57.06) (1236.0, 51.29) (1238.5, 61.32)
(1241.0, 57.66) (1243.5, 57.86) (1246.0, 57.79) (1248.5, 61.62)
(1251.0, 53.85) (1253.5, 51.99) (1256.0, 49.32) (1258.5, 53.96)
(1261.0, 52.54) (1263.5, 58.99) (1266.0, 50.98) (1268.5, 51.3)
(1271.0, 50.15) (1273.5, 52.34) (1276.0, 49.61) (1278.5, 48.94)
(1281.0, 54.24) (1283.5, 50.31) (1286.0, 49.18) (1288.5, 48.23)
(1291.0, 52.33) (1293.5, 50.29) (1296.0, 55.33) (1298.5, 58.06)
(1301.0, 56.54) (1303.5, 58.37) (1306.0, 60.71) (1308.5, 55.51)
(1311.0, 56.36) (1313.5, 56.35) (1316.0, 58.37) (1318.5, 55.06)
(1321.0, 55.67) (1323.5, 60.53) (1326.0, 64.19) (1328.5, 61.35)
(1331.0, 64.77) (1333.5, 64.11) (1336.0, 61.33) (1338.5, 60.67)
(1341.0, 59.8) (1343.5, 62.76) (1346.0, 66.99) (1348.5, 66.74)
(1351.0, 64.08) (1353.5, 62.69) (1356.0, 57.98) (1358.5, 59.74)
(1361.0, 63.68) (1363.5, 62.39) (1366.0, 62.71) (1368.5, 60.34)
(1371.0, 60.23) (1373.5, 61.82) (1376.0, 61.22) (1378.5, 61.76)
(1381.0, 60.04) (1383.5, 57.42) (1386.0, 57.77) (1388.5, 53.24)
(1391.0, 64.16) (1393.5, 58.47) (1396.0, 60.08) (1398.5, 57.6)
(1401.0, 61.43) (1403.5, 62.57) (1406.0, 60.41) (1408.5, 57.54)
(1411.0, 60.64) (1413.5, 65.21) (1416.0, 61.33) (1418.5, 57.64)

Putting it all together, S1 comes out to 1.27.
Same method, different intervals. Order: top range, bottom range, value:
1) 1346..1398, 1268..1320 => 1.13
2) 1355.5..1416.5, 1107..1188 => 1.33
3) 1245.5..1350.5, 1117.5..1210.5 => 1.16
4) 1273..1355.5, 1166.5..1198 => 1.09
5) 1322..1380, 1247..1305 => 1.17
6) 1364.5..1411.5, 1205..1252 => 1.05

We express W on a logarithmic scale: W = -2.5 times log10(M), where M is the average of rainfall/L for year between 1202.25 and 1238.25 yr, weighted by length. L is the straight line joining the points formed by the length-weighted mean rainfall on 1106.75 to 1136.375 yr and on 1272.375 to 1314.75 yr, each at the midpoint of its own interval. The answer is -0.19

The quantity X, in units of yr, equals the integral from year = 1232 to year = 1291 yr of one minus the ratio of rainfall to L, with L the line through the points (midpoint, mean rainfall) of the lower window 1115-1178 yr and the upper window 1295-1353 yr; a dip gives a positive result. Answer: 1.2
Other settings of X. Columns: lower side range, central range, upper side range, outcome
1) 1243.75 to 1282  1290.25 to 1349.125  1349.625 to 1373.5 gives -1.1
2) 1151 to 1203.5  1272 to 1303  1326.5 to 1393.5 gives 2.9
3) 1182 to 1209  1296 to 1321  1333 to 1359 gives 1.5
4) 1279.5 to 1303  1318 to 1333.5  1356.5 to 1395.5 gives -1.4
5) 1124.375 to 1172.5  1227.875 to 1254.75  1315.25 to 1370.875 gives -1.8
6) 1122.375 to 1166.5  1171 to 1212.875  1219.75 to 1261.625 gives -4.1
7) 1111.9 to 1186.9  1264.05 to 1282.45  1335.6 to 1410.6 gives 0.9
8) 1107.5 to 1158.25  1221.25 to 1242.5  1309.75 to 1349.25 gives -2.1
